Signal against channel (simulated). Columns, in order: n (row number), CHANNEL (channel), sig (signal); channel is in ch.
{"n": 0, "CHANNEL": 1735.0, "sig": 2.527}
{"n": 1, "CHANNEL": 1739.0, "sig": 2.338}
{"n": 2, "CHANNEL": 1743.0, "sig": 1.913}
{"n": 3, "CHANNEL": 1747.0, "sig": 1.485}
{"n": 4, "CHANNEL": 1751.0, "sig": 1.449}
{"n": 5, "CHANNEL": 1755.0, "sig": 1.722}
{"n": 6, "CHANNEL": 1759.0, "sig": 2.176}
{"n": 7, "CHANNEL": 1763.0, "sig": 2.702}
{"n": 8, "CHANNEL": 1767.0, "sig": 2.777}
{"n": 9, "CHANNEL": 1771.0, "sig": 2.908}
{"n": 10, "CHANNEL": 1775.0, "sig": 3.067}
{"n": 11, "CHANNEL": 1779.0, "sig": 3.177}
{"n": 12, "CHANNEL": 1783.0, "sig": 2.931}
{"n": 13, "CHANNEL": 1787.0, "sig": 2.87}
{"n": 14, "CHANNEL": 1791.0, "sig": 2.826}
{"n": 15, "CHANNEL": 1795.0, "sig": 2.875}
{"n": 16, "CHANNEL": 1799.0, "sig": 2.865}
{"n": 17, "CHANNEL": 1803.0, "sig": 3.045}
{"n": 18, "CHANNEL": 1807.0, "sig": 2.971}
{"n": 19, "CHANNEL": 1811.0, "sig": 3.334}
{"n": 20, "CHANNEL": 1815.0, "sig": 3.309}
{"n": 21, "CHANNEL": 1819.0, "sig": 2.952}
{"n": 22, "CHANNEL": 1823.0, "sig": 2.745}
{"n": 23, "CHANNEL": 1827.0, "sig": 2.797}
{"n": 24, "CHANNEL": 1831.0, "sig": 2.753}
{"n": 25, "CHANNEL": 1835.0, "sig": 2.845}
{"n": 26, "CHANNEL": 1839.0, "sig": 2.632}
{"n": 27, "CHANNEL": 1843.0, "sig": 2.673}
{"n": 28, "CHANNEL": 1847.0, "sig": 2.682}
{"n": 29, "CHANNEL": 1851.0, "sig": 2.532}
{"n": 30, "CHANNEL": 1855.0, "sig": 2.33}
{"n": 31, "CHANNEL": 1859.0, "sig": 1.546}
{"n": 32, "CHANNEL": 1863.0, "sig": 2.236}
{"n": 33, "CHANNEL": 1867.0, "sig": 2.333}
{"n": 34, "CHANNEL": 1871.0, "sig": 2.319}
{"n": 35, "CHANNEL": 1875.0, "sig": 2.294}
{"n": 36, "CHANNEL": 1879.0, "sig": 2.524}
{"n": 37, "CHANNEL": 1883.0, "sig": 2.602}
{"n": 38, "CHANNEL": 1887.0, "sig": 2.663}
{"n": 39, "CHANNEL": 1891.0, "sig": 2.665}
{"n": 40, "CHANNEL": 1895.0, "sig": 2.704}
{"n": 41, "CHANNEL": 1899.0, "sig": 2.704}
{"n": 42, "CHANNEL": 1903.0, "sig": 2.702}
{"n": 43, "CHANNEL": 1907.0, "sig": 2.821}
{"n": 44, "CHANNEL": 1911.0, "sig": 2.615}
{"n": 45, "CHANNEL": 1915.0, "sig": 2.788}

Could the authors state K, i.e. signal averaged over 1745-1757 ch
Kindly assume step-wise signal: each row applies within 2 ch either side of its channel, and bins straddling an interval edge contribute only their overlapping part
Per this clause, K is 1.55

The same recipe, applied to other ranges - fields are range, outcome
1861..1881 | 2.34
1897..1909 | 2.74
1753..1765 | 2.2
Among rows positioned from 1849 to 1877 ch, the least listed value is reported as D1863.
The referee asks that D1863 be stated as 1.546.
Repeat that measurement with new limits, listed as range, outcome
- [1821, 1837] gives 2.745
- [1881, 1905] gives 2.602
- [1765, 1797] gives 2.777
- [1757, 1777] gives 2.176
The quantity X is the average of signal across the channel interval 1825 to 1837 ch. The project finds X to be 2.8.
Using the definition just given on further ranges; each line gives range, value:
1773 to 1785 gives 3.06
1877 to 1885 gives 2.56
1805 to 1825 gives 3.06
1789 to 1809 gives 2.92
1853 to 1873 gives 2.15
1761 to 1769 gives 2.74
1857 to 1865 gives 1.89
